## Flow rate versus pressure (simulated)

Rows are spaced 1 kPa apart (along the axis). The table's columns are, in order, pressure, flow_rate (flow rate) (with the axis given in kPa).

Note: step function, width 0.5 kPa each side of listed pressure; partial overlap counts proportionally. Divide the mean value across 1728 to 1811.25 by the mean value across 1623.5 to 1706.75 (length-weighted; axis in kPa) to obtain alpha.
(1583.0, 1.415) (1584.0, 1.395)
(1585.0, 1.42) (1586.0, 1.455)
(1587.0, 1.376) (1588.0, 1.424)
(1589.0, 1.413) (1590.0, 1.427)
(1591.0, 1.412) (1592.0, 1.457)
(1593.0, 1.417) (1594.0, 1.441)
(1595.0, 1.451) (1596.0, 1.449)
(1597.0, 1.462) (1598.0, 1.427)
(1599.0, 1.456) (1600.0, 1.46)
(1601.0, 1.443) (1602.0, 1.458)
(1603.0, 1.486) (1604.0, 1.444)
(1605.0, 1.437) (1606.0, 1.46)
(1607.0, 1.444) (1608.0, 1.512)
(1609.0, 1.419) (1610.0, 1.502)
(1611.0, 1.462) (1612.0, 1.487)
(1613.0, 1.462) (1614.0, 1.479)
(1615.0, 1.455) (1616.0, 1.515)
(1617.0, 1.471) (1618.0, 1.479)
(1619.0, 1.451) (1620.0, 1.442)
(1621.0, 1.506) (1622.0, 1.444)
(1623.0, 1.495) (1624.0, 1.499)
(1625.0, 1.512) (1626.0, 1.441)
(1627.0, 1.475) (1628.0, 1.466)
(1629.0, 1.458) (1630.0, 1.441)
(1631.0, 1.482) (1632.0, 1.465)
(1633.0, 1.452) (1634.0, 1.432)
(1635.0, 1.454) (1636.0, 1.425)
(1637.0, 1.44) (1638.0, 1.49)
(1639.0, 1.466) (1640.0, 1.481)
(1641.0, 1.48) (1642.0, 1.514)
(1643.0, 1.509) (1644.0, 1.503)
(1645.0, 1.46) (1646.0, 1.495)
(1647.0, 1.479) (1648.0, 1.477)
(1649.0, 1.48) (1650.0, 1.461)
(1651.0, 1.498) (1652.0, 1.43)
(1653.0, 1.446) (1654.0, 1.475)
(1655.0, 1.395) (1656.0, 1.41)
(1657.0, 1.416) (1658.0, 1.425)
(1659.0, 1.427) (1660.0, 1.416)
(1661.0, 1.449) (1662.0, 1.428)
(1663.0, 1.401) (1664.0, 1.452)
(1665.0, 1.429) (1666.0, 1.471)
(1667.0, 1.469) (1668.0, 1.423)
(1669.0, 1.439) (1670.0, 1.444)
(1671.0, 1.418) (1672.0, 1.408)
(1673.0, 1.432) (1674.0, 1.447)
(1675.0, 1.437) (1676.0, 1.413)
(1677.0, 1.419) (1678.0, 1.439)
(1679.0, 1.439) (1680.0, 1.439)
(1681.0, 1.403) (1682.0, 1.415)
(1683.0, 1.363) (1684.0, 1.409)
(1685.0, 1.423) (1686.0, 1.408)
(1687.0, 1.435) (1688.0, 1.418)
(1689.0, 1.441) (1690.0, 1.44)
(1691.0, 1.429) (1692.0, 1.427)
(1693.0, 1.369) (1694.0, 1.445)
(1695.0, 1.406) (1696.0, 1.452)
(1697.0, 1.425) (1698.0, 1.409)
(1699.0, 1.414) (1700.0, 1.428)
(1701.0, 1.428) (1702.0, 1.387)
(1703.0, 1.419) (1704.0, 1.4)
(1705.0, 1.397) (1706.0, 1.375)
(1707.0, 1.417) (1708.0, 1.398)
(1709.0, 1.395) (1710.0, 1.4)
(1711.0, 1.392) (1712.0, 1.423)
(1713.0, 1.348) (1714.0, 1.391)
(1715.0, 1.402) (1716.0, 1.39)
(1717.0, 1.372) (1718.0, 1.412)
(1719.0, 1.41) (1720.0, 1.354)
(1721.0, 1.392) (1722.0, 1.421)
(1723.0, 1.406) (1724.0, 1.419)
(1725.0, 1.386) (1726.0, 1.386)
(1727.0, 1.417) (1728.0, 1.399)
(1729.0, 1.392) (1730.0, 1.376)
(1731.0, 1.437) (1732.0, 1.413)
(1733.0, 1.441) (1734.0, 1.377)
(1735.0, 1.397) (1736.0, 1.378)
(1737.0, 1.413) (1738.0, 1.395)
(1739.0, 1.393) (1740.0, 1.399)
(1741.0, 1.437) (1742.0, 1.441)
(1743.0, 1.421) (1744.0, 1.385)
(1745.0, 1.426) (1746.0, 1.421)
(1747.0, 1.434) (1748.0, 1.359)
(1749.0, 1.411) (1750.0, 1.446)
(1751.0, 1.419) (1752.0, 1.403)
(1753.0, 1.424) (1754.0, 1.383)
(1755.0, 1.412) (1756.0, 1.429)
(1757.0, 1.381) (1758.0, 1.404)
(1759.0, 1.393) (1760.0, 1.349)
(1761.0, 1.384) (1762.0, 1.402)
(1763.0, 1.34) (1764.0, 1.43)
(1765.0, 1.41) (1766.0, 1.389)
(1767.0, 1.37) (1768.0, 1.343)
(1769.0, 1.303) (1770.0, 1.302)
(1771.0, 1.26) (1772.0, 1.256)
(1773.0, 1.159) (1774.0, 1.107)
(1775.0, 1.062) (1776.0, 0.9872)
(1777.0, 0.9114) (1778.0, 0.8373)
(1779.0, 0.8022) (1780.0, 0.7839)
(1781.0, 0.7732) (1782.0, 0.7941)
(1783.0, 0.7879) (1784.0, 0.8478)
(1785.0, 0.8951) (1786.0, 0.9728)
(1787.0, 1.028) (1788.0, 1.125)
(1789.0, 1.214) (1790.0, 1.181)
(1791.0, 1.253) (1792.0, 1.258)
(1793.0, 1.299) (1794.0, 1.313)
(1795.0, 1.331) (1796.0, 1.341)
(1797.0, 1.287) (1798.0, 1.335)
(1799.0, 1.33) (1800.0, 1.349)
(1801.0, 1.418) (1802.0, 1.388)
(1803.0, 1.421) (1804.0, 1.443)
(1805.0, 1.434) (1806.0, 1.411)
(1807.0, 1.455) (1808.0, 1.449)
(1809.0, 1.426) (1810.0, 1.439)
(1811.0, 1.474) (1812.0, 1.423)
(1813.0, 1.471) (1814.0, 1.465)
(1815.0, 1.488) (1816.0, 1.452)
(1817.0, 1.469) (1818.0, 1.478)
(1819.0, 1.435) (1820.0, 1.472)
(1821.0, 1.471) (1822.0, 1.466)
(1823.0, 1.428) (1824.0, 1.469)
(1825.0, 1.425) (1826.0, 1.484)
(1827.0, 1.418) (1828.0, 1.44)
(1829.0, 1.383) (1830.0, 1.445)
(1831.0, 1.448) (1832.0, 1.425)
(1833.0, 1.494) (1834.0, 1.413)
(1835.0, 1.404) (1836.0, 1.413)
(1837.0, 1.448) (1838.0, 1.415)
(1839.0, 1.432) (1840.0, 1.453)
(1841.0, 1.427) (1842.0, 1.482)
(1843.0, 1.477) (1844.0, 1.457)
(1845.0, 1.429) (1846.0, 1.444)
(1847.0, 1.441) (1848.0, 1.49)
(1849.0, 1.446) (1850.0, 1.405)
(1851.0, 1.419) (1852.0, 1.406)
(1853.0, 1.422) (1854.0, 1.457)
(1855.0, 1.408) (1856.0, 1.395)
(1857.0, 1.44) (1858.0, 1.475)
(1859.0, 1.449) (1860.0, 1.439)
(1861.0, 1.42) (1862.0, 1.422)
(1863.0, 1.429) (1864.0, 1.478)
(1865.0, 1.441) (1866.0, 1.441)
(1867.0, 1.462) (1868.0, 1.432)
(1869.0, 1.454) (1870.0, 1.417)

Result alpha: 0.9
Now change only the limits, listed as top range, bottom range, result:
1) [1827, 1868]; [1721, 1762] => 1.02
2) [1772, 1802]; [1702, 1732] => 0.79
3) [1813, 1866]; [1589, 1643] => 0.99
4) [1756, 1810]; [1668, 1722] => 0.87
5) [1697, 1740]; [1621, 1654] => 0.95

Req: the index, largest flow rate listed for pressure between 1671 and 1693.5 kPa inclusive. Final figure 1.447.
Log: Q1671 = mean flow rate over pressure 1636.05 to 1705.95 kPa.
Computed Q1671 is 1.44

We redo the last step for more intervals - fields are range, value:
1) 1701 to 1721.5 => 1.39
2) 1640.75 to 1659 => 1.46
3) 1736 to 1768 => 1.4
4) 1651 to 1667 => 1.43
